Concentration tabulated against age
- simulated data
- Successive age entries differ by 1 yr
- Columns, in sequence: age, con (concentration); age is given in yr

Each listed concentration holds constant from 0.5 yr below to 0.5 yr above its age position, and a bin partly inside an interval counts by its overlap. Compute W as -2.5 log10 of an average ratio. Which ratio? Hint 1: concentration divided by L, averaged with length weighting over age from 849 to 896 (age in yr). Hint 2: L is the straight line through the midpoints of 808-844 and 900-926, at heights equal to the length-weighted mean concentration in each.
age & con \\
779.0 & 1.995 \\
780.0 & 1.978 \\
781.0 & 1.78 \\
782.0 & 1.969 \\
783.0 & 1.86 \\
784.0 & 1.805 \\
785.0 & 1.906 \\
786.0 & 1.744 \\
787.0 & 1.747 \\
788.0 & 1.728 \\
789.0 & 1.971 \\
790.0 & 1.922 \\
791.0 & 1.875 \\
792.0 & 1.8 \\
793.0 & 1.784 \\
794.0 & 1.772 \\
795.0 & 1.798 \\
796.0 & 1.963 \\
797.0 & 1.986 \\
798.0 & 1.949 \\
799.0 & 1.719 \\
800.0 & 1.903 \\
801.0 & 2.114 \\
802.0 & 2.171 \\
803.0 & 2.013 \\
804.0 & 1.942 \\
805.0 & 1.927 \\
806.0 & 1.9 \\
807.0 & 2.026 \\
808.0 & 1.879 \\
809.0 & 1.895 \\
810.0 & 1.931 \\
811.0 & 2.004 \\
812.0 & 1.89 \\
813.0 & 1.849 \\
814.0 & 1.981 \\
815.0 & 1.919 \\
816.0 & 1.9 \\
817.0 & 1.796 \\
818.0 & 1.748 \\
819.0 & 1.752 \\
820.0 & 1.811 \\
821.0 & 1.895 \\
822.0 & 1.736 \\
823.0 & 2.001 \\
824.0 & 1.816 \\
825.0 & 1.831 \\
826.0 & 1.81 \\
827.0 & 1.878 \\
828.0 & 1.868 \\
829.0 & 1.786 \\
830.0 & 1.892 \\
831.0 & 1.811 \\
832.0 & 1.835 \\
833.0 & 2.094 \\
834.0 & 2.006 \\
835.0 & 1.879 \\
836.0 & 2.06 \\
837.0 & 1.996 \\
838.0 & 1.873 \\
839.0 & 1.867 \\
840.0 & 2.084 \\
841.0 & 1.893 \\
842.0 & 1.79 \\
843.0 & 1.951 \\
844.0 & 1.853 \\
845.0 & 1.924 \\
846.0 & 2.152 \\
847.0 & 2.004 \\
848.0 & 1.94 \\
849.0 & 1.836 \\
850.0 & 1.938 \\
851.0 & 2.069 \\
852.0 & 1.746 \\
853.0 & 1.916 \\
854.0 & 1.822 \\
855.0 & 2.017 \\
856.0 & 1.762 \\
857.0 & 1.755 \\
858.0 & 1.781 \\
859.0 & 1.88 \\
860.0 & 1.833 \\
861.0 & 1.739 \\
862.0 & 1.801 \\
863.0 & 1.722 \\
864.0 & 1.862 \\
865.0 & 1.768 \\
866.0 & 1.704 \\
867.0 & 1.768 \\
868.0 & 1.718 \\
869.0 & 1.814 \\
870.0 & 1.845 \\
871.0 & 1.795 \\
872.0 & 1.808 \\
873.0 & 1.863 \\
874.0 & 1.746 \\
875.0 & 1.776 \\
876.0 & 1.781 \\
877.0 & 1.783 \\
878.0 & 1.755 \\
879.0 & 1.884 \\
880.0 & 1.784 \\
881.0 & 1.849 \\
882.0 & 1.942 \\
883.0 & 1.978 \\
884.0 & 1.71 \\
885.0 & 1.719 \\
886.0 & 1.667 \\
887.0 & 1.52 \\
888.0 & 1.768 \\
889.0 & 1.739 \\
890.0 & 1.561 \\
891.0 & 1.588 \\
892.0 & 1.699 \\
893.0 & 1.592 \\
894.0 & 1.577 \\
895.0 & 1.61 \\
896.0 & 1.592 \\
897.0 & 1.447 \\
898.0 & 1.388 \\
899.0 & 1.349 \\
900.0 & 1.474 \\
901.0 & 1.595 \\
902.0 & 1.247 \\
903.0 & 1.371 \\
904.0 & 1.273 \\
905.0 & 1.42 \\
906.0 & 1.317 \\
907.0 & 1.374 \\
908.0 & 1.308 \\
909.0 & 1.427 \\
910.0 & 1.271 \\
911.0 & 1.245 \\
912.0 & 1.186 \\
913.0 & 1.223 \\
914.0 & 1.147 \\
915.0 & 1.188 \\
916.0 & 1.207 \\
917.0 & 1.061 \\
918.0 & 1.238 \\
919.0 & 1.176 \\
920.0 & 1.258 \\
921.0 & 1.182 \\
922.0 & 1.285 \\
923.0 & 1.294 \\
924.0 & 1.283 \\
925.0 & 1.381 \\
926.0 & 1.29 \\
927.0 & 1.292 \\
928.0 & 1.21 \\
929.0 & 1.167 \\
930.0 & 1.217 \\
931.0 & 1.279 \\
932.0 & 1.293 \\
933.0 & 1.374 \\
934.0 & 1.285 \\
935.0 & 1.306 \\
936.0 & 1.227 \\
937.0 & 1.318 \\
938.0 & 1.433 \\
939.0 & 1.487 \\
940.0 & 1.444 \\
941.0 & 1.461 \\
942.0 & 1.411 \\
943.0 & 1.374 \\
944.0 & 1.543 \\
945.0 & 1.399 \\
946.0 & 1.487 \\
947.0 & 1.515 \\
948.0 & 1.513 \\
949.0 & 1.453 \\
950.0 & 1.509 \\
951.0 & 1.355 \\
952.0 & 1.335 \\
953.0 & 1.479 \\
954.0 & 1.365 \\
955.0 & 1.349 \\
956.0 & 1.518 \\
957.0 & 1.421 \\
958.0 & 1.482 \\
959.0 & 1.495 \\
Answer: -0.14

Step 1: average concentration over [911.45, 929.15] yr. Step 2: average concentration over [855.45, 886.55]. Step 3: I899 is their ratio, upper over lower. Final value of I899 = 0.68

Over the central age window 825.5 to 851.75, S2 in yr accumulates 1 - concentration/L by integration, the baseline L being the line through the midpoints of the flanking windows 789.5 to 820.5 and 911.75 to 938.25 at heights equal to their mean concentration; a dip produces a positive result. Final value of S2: -3.2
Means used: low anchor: 1.9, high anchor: 1.25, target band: 1.92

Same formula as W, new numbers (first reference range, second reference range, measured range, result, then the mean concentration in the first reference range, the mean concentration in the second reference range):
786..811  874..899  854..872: -0.03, 1.9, 1.69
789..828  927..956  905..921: 0.19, 1.89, 1.38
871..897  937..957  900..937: 0.22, 1.73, 1.44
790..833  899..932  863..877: -0.16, 1.89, 1.28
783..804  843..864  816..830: 0.03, 1.88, 1.88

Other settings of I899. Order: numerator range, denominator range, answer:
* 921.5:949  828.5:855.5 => 0.70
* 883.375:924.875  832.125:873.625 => 0.75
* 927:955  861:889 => 0.77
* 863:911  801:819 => 0.85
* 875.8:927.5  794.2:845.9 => 0.77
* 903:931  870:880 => 0.70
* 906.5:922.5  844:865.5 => 0.66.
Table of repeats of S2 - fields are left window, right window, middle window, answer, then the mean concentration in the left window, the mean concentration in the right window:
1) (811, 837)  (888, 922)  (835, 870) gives -3.5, 1.88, 1.38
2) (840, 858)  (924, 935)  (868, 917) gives 0.4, 1.91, 1.28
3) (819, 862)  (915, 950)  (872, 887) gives -1.3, 1.89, 1.33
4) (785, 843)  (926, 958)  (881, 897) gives -0.9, 1.89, 1.38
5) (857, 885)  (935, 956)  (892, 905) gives 1.5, 1.8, 1.42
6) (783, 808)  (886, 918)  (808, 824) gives -0.6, 1.89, 1.41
